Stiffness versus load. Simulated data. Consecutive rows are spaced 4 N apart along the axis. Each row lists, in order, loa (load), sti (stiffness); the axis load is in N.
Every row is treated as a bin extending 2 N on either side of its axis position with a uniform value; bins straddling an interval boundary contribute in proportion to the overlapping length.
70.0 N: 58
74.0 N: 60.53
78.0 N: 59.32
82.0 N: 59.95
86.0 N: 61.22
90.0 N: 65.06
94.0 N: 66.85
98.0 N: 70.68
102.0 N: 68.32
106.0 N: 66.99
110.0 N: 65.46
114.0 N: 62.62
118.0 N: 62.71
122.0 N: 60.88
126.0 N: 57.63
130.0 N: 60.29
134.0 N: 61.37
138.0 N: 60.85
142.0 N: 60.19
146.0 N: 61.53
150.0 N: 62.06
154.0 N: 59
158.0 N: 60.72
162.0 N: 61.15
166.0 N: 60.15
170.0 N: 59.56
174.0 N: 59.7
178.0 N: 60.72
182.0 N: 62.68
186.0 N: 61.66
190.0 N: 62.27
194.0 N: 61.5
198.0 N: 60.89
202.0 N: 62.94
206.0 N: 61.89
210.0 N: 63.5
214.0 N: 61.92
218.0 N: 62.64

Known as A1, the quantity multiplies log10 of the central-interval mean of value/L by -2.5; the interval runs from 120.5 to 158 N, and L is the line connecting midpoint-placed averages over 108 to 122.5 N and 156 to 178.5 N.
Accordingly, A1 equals 0.02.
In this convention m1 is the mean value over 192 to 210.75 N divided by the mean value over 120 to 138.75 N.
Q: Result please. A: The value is 1.0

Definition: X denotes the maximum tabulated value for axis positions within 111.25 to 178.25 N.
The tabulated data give 62.71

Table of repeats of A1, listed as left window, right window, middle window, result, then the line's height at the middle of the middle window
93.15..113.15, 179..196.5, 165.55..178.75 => 0.053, 62.9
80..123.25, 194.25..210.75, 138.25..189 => 0.041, 63.1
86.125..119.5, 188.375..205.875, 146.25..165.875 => 0.050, 63.6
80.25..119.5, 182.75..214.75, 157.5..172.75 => 0.049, 63.1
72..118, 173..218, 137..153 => 0.035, 63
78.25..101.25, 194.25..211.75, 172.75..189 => 0.023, 62.7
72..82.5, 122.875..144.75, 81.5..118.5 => -0.091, 60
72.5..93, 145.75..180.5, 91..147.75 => -0.040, 61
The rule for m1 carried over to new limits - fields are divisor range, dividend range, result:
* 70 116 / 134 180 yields 0.95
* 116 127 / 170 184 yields 1.00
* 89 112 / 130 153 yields 0.91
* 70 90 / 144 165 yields 1.01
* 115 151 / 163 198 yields 1.00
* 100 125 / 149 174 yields 0.94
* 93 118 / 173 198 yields 0.92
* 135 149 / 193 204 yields 1.01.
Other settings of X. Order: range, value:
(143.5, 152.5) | 62.06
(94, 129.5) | 70.68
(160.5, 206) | 62.94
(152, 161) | 60.72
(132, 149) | 61.53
